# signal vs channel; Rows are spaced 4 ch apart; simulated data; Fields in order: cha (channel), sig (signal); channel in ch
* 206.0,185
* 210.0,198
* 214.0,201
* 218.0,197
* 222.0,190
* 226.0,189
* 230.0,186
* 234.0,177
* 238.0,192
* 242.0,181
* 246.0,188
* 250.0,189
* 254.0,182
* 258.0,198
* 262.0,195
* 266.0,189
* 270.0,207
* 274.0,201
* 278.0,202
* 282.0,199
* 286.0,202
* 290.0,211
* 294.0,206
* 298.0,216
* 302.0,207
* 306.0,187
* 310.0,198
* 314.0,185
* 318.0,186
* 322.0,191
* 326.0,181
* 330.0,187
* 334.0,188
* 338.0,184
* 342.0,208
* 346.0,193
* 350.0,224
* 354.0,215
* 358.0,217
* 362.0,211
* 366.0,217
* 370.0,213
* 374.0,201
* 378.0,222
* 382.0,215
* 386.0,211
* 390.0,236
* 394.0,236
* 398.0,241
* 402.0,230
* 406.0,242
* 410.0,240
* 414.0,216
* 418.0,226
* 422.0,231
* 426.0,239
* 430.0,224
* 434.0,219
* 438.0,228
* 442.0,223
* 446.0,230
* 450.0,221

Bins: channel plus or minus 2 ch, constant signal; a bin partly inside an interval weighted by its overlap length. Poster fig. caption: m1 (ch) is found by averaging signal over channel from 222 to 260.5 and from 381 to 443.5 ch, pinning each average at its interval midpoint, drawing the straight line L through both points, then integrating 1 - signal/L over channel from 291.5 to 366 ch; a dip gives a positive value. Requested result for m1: 3.14 ch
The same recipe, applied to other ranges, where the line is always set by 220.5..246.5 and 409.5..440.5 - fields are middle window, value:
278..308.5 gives -0.8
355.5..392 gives 0.1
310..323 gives 1.0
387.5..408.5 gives -1.4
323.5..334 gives 1.1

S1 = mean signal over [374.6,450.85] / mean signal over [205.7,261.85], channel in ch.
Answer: 1.20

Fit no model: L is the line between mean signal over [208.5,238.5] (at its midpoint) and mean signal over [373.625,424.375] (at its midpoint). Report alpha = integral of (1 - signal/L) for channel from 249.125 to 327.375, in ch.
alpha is 2.91 ch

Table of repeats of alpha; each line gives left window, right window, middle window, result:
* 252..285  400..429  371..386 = 0.7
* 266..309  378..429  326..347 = 2.3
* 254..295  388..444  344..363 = 0.5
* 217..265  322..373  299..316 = 0.2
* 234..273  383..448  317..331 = 1.4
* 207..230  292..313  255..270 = 0.2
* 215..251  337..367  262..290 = -0.7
